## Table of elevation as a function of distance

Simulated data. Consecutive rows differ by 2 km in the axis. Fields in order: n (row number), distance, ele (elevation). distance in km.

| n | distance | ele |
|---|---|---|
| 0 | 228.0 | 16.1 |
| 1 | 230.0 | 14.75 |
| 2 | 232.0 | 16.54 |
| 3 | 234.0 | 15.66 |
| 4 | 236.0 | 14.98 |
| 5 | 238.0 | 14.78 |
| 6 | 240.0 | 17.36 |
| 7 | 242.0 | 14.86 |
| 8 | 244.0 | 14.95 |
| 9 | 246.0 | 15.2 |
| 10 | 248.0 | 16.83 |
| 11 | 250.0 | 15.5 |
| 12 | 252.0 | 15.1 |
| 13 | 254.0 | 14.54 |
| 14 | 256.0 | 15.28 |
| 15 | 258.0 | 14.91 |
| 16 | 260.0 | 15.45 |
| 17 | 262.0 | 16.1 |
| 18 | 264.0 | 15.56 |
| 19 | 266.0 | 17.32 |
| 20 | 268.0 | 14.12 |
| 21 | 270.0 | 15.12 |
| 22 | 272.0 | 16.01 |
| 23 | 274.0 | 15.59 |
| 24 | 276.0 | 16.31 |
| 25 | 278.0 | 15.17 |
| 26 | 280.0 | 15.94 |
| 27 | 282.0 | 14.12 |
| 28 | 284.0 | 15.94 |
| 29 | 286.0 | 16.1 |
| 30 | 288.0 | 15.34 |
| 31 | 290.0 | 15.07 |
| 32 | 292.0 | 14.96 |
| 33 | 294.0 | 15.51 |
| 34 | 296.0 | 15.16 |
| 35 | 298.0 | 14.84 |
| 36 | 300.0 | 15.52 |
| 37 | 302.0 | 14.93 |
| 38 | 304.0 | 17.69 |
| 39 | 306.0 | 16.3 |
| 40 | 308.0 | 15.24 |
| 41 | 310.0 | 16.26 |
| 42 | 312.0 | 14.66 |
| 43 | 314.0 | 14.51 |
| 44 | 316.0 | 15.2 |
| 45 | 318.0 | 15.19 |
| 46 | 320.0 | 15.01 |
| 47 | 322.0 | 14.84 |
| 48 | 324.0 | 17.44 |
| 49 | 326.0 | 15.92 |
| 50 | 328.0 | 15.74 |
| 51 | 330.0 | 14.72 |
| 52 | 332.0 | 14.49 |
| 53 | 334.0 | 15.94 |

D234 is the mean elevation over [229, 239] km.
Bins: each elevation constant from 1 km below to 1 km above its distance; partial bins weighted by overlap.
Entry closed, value 15.3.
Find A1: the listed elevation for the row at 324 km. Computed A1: 17.44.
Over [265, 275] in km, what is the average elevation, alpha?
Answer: 15.6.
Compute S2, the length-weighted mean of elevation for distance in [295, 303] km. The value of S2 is 15.1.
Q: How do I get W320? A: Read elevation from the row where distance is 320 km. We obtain 15.01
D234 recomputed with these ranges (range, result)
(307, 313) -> 15.4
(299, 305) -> 16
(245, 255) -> 15.4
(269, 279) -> 15.6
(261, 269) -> 15.8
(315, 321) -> 15.1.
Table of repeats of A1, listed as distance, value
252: 15.1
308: 15.24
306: 16.3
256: 15.28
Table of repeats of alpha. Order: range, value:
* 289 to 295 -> 15.2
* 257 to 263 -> 15.5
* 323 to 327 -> 16.7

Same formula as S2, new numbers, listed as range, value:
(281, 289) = 15.4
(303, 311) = 16.4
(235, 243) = 15.5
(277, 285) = 15.3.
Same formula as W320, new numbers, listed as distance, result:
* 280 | 15.94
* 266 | 17.32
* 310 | 16.26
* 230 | 14.75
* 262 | 16.1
